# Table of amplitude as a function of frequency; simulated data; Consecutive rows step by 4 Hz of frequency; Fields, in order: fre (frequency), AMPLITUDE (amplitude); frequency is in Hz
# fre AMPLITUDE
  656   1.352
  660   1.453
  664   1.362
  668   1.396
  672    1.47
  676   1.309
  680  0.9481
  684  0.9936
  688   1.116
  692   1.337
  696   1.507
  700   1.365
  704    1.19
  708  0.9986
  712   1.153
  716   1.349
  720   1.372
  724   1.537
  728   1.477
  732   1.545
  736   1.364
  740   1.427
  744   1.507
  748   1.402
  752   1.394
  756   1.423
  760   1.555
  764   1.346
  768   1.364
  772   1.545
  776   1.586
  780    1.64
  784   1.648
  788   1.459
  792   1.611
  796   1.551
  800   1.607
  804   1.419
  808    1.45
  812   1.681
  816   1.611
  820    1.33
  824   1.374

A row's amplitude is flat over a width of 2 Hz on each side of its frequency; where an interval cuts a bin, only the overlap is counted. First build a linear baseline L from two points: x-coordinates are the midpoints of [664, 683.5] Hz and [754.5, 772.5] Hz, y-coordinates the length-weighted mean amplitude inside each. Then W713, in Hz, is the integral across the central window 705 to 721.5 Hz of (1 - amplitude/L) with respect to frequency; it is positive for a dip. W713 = 1.6 Hz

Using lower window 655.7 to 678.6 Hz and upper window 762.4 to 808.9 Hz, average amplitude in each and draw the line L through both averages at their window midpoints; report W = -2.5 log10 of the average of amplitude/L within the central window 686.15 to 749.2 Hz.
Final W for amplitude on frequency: 0.07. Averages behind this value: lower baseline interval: 1.38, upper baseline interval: 1.52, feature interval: 1.35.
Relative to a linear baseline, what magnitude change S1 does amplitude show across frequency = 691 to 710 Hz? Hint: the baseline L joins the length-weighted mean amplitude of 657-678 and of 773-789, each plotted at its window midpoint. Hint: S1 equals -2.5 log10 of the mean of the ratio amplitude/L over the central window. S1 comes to 0.14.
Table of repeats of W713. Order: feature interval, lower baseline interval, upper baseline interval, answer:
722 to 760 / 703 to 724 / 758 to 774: -3.0 Hz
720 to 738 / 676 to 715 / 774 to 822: -2.2 Hz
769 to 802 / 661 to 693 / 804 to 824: -3.0 Hz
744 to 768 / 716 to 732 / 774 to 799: 1.5 Hz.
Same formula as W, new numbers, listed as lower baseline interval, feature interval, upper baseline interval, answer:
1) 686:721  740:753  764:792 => -0.01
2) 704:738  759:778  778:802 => 0.02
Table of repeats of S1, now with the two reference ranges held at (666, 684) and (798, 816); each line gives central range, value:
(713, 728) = -0.045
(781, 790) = -0.046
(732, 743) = -0.033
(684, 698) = 0.011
